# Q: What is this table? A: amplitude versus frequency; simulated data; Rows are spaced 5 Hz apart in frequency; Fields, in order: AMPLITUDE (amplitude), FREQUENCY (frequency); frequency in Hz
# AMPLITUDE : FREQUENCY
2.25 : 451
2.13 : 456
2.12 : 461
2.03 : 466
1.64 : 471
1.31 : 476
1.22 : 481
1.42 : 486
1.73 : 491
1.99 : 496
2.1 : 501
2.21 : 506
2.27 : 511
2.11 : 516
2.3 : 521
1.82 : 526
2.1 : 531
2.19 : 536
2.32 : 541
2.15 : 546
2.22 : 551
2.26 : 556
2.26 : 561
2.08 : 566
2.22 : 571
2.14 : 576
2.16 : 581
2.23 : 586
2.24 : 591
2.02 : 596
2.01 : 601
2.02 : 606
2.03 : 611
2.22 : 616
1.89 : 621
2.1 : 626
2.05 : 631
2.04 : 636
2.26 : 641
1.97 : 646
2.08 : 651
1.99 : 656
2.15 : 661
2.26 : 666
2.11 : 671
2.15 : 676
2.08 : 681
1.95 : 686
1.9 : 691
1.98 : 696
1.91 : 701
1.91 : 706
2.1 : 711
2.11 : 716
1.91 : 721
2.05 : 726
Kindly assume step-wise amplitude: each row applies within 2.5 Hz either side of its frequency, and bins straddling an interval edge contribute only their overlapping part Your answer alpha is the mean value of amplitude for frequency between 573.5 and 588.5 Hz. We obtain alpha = 2.18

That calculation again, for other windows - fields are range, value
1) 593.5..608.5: 2.02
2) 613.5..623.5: 2.06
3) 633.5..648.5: 2.09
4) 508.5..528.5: 2.12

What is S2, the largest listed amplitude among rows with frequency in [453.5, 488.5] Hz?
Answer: 2.13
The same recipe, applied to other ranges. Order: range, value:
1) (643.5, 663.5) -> 2.15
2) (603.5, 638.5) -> 2.22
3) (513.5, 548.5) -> 2.32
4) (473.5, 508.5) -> 2.21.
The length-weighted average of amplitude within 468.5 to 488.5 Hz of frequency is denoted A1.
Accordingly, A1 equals 1.4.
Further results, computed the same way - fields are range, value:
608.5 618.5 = 2.12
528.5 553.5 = 2.2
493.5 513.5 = 2.14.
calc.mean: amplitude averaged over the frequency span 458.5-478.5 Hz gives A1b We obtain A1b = 1.77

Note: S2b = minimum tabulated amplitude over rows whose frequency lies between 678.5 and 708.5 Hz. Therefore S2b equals 1.9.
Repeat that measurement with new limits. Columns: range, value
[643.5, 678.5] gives 1.97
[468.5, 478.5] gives 1.31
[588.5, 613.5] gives 2.01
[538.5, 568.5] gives 2.08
